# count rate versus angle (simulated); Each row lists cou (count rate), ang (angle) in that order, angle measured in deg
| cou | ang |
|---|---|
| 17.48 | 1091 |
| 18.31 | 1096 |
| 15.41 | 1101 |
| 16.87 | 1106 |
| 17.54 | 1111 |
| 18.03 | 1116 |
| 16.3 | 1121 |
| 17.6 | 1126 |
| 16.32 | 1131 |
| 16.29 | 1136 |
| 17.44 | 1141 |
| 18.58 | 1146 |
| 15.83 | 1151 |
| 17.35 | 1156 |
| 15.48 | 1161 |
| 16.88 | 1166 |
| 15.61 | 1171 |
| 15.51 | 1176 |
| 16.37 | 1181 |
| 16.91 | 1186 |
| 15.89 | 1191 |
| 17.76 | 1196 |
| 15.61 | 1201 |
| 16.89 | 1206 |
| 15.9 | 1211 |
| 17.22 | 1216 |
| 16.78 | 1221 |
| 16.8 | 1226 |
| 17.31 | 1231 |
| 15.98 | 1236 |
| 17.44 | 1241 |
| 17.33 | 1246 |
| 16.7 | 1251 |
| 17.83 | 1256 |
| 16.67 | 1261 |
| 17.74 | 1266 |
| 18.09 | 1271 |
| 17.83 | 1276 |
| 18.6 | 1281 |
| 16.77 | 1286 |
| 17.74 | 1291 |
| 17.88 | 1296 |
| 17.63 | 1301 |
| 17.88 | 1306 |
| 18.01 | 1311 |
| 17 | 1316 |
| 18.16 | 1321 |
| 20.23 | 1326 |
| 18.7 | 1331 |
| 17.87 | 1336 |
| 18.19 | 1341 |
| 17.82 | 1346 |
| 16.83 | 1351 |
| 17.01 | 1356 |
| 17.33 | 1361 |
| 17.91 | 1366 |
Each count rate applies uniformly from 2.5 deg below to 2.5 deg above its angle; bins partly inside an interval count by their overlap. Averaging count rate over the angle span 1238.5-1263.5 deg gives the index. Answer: 17.2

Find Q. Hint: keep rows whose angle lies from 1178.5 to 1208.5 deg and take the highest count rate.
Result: 17.76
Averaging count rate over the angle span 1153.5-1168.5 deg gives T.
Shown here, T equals 16.6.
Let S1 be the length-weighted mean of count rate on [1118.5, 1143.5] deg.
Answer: 16.8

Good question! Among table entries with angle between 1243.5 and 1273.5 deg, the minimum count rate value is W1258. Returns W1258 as 16.67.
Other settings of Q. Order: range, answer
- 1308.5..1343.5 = 20.23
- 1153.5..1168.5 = 17.35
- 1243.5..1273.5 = 18.09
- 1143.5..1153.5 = 18.58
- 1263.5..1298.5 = 18.6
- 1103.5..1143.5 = 18.03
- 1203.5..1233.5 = 17.31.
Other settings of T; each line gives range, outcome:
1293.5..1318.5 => 17.7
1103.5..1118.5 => 17.5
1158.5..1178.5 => 15.9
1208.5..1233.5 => 16.8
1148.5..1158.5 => 16.6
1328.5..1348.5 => 18.1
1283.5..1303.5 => 17.5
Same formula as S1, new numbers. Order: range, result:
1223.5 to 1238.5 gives 16.7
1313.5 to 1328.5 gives 18.5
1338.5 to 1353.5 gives 17.6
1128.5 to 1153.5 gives 16.9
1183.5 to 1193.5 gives 16.4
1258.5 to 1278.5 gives 17.6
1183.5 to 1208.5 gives 16.6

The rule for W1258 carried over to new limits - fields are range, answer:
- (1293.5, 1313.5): 17.63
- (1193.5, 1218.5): 15.61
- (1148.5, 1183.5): 15.48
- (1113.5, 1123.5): 16.3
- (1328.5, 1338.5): 17.87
